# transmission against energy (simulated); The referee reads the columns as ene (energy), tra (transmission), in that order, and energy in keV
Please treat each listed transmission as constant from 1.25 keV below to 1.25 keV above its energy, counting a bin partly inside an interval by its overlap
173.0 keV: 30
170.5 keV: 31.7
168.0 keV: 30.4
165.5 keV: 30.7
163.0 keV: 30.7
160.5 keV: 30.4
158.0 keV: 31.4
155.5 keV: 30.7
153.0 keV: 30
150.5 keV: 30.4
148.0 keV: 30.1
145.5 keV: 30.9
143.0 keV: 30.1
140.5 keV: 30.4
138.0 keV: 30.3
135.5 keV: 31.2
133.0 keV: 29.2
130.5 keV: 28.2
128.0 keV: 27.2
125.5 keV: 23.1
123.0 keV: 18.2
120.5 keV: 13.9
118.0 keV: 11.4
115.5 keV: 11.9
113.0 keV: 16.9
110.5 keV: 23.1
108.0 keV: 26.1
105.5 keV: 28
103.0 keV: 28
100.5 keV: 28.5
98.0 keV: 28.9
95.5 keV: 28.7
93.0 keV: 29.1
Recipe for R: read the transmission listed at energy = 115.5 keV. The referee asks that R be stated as 11.9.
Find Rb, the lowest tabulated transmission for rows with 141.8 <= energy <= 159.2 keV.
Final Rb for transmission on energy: 30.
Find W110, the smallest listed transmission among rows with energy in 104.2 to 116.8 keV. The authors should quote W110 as 11.9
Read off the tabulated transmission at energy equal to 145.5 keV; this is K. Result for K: 30.9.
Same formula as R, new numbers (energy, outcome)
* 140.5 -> 30.4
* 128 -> 27.2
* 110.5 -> 23.1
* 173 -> 30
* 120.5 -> 13.9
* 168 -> 30.4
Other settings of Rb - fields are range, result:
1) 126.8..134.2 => 27.2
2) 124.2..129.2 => 23.1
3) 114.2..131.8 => 11.4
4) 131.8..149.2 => 29.2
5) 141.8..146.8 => 30.1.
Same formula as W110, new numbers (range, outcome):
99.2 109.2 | 26.1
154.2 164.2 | 30.4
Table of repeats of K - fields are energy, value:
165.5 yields 30.7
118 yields 11.4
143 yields 30.1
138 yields 30.3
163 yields 30.7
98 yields 28.9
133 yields 29.2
